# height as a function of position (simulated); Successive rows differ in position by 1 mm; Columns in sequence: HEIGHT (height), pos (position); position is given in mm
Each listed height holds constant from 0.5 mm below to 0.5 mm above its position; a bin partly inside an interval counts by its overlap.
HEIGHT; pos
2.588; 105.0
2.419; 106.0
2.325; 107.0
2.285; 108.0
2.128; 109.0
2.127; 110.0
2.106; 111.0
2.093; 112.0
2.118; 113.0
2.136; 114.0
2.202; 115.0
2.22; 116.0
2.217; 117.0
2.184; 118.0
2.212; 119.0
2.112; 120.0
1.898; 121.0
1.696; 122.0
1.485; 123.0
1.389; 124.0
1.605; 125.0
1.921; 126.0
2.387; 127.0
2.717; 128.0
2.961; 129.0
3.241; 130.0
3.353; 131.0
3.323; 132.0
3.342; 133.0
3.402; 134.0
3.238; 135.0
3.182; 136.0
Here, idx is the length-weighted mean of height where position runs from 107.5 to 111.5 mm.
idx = 2.16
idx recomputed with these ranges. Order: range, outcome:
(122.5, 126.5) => 1.6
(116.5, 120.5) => 2.18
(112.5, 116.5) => 2.17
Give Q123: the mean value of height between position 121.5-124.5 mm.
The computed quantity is 1.52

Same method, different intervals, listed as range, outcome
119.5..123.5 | 1.8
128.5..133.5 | 3.24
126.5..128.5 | 2.55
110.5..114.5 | 2.11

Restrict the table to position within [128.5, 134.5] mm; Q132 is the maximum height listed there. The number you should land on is 3.402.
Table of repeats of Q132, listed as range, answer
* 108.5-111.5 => 2.128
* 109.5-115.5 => 2.202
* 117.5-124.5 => 2.212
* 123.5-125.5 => 1.605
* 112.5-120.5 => 2.22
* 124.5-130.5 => 3.241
